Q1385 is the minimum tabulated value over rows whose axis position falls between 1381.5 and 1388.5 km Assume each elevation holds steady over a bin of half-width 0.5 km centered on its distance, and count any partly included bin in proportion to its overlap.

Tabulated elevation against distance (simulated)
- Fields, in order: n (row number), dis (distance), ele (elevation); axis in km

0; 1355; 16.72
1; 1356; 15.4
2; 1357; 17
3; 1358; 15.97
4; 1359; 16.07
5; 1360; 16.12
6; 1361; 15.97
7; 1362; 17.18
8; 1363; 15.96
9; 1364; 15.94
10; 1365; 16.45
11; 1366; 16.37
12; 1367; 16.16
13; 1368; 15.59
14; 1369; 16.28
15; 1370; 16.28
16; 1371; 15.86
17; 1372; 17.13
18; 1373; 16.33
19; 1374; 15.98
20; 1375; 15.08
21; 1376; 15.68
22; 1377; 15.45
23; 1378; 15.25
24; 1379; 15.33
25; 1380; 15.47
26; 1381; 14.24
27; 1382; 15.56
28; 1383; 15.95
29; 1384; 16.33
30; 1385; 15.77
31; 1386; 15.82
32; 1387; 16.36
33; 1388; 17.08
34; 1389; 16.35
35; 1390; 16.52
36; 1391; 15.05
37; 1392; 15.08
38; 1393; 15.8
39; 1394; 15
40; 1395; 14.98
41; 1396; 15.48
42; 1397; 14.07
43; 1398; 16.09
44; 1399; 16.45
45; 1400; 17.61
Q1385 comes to 15.56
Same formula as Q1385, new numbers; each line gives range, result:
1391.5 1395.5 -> 14.98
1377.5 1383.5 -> 14.24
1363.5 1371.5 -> 15.59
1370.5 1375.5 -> 15.08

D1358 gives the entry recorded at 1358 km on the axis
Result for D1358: 15.97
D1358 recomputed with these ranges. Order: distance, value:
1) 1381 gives 14.24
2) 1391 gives 15.05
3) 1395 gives 14.98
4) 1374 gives 15.98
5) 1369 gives 16.28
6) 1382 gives 15.56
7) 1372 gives 17.13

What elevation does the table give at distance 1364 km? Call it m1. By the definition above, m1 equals 15.94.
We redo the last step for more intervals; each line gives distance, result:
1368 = 15.59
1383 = 15.95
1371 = 15.86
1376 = 15.68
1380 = 15.47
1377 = 15.45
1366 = 16.37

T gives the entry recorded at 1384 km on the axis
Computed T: 16.33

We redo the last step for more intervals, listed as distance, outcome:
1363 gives 15.96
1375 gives 15.08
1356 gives 15.4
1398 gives 16.09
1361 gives 15.97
